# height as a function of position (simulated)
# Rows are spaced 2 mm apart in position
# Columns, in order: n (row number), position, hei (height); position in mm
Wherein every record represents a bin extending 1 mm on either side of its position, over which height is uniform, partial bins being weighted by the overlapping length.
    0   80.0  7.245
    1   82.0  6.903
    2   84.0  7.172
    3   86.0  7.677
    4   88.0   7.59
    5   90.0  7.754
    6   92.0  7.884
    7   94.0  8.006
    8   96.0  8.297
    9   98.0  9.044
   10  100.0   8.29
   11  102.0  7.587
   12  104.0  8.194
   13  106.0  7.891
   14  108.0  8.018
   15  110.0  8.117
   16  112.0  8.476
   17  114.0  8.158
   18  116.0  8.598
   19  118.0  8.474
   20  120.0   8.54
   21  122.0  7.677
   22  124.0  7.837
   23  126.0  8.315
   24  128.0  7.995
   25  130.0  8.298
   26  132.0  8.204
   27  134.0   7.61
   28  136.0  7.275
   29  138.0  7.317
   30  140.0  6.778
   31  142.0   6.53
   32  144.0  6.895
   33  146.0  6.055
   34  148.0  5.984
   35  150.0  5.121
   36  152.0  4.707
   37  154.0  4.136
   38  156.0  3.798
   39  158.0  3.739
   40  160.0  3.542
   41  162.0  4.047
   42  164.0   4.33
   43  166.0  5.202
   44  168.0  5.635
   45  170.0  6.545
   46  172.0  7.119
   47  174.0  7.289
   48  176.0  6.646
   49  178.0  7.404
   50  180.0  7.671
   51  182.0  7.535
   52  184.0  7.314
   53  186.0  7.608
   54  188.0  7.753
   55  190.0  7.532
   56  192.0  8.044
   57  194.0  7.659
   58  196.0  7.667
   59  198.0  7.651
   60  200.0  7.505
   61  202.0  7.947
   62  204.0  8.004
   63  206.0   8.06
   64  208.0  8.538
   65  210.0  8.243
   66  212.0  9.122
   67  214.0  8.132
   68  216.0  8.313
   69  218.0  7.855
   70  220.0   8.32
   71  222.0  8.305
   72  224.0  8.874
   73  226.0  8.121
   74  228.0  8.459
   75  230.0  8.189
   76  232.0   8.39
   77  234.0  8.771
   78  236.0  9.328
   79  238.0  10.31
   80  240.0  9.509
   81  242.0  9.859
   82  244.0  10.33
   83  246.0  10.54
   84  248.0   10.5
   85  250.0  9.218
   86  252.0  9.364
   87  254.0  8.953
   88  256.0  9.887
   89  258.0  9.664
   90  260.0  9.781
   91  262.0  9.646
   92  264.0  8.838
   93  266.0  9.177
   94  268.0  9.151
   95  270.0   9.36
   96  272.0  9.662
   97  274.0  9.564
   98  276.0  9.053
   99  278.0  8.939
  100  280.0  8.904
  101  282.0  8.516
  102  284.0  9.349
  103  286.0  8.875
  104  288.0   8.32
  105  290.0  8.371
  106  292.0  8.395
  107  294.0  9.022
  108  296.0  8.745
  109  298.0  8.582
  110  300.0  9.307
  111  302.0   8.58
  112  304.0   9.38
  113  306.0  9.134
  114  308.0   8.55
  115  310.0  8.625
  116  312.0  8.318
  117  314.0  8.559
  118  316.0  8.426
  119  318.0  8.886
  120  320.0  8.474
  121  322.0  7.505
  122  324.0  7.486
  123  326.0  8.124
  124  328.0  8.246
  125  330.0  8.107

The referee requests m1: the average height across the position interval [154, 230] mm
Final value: 7.15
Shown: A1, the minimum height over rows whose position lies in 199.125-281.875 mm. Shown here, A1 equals 7.505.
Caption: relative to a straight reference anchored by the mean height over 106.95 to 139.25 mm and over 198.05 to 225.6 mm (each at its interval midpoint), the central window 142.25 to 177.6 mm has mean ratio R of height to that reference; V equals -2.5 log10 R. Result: 0.44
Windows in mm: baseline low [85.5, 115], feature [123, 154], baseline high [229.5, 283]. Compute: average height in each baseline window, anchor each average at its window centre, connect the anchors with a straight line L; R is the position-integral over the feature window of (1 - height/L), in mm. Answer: 5.5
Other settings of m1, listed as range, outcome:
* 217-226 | 8.31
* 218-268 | 9.23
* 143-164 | 4.78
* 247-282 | 9.37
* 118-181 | 6.43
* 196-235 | 8.24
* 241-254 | 9.89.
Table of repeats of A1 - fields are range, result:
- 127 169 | 3.542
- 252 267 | 8.838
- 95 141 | 6.778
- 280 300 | 8.32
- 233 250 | 8.771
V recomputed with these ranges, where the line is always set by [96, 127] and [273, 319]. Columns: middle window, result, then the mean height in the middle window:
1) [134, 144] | 0.18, 7.03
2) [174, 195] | 0.13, 7.51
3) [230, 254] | -0.11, 9.56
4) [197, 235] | 0.04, 8.25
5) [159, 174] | 0.49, 5.34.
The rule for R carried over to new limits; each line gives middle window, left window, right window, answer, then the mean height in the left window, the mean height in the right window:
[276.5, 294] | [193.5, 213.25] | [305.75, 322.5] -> -0.74 mm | 8.05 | 8.5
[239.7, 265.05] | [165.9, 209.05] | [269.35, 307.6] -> -3.95 mm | 7.42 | 8.94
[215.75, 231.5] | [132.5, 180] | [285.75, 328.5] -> -2.77 mm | 5.88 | 8.54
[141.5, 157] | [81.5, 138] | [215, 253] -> 5.52 mm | 7.99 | 9.08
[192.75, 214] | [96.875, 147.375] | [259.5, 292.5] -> 1.09 mm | 7.83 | 9.05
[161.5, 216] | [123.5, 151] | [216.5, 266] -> 5.83 mm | 7.15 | 9.2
